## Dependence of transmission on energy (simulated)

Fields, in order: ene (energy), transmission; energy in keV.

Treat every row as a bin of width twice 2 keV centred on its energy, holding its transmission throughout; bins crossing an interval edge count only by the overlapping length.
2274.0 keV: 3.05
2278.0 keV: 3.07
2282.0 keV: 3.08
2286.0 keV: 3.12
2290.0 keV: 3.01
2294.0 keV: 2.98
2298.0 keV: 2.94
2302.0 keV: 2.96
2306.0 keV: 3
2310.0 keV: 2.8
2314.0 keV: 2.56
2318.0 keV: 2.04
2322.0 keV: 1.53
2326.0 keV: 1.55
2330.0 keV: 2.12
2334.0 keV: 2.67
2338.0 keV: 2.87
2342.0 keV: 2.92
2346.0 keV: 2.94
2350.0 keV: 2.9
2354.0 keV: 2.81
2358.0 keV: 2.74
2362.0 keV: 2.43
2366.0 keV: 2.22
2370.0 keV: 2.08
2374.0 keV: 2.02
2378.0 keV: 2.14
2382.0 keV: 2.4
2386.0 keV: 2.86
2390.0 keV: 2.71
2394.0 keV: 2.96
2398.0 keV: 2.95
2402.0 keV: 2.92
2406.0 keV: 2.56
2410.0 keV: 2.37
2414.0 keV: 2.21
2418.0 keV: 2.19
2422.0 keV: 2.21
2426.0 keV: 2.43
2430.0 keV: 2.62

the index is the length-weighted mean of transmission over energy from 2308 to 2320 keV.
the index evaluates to 2.47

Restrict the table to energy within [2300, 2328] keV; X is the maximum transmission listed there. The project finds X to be 3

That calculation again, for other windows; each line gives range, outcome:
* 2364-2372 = 2.22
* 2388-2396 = 2.96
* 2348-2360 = 2.9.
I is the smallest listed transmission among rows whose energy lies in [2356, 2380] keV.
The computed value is 2.02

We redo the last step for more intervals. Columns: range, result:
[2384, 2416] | 2.21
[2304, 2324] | 1.53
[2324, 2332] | 1.55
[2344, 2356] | 2.81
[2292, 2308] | 2.94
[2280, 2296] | 2.98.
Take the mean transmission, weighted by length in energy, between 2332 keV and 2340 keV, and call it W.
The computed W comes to 2.77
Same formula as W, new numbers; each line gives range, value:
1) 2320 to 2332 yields 1.73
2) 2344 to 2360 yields 2.85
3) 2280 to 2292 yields 3.07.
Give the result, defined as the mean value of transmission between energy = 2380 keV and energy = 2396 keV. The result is 2.73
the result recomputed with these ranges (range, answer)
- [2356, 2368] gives 2.46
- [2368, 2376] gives 2.05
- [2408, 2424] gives 2.25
